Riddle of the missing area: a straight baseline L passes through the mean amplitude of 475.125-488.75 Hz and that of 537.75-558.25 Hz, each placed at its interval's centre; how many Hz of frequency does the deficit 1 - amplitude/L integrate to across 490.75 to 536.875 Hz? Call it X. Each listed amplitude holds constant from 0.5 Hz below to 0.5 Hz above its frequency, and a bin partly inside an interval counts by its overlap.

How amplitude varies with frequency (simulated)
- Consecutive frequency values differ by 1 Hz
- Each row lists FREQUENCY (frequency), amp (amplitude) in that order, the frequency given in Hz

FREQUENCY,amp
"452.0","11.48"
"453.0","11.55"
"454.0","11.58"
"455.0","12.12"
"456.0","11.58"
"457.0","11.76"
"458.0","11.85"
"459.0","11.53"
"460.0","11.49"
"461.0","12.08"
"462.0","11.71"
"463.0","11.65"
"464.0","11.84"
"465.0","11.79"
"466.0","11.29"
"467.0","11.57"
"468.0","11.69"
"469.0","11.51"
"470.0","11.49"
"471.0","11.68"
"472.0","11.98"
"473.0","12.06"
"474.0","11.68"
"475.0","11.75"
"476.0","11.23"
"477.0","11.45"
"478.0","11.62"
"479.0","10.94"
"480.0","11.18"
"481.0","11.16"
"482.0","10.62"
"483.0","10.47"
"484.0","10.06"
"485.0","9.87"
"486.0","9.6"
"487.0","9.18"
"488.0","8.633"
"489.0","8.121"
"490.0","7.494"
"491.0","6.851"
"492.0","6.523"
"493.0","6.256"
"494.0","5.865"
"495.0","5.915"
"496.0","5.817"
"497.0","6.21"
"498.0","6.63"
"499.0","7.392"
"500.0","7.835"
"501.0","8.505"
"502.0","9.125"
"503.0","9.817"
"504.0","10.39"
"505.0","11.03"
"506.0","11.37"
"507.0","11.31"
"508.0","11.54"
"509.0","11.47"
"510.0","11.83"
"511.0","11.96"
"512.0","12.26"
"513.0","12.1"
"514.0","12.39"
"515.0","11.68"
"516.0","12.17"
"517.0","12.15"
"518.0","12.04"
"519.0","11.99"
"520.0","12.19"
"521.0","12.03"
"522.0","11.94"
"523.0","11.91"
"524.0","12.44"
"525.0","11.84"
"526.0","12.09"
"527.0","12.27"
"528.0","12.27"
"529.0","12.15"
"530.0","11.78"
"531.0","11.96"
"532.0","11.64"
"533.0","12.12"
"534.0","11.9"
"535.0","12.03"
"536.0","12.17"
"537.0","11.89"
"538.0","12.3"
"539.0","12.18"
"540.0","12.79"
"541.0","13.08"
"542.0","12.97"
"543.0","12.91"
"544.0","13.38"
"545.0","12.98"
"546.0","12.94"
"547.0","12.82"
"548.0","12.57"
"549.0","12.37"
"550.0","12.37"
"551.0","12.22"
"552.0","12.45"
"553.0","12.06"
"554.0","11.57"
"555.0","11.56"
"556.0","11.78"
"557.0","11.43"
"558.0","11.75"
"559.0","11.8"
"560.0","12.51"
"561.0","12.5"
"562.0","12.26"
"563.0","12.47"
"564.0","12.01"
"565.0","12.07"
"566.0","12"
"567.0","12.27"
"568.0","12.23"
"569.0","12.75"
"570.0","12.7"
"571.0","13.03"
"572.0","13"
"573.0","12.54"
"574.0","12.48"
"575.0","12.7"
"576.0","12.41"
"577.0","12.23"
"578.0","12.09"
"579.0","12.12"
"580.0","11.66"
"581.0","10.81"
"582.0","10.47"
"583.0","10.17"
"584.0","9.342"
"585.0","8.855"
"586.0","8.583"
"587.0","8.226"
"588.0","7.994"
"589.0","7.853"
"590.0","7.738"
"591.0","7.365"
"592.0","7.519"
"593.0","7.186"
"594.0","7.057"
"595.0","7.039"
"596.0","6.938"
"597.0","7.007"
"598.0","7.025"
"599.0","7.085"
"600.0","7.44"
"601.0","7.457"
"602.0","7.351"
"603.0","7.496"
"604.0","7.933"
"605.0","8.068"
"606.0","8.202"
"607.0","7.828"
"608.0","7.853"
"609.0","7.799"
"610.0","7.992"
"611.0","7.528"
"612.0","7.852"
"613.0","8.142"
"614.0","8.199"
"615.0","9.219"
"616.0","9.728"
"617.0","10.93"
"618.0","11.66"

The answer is 3.5 Hz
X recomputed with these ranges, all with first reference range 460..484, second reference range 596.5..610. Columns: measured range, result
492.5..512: 2.7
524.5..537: -2.9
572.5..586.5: -4.8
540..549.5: -3.6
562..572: -4.3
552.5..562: -3.1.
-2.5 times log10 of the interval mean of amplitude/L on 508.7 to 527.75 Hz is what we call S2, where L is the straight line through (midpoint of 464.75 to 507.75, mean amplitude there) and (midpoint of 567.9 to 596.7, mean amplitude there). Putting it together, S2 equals -0.22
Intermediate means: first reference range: 9.7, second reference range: 10.1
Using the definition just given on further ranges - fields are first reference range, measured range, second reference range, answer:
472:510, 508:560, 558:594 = -0.19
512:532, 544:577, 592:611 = -0.25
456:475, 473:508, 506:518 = 0.26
